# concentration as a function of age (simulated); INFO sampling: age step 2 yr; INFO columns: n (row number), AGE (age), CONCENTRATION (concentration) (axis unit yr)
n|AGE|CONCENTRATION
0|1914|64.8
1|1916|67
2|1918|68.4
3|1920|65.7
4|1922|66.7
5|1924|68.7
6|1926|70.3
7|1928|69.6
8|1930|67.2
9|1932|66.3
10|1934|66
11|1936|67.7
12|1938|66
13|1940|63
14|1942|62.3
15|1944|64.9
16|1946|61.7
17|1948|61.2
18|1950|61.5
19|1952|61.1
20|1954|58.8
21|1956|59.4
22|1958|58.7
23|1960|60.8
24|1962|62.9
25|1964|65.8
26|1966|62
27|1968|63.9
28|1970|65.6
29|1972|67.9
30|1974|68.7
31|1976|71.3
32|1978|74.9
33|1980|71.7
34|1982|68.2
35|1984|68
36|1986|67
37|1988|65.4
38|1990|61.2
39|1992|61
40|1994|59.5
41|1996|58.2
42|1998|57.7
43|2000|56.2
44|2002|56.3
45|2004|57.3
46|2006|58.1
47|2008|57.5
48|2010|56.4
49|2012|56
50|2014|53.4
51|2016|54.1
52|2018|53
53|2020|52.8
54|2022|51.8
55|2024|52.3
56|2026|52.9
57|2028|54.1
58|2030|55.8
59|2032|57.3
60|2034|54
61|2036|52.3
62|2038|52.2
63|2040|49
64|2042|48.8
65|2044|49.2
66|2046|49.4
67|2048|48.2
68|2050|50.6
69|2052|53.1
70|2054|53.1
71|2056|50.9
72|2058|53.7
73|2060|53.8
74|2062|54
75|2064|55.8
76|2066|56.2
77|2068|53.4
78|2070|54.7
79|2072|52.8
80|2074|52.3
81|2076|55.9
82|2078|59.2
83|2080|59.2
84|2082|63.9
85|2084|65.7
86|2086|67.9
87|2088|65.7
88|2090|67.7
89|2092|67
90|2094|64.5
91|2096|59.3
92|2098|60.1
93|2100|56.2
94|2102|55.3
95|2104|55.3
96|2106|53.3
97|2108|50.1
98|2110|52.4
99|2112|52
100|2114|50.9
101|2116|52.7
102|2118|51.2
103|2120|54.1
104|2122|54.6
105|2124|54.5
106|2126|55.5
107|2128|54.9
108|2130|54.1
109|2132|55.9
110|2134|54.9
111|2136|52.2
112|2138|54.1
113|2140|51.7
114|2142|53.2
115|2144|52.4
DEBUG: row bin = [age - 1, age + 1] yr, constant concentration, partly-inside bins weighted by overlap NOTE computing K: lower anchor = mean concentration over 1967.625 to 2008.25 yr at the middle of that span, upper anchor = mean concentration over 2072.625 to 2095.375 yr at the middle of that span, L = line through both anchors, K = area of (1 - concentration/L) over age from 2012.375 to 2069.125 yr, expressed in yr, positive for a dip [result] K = 9.3 yr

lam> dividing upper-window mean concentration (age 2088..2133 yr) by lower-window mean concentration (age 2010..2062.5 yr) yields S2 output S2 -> 1.1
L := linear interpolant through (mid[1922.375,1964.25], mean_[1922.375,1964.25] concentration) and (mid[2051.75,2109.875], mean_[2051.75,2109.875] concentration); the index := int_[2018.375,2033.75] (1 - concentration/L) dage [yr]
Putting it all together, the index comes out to 1.6 yr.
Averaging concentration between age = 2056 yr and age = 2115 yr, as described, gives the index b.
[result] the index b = 57.4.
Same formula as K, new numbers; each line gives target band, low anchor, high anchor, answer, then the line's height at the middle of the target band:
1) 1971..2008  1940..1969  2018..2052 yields -3.86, 57.5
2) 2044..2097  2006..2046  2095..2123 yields -3.27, 53.7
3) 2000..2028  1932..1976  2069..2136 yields 2.82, 60.9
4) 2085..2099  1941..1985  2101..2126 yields -2.51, 54.8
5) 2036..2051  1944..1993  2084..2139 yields 2.64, 60.4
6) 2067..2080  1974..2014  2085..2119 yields 0.85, 58.9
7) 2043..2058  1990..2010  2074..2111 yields 2.07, 59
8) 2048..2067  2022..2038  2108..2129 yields 0.15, 53.6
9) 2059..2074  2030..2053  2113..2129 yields -0.61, 52.1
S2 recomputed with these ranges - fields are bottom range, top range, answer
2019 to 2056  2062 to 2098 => 1.15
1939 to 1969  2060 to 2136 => 0.92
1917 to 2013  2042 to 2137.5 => 0.87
